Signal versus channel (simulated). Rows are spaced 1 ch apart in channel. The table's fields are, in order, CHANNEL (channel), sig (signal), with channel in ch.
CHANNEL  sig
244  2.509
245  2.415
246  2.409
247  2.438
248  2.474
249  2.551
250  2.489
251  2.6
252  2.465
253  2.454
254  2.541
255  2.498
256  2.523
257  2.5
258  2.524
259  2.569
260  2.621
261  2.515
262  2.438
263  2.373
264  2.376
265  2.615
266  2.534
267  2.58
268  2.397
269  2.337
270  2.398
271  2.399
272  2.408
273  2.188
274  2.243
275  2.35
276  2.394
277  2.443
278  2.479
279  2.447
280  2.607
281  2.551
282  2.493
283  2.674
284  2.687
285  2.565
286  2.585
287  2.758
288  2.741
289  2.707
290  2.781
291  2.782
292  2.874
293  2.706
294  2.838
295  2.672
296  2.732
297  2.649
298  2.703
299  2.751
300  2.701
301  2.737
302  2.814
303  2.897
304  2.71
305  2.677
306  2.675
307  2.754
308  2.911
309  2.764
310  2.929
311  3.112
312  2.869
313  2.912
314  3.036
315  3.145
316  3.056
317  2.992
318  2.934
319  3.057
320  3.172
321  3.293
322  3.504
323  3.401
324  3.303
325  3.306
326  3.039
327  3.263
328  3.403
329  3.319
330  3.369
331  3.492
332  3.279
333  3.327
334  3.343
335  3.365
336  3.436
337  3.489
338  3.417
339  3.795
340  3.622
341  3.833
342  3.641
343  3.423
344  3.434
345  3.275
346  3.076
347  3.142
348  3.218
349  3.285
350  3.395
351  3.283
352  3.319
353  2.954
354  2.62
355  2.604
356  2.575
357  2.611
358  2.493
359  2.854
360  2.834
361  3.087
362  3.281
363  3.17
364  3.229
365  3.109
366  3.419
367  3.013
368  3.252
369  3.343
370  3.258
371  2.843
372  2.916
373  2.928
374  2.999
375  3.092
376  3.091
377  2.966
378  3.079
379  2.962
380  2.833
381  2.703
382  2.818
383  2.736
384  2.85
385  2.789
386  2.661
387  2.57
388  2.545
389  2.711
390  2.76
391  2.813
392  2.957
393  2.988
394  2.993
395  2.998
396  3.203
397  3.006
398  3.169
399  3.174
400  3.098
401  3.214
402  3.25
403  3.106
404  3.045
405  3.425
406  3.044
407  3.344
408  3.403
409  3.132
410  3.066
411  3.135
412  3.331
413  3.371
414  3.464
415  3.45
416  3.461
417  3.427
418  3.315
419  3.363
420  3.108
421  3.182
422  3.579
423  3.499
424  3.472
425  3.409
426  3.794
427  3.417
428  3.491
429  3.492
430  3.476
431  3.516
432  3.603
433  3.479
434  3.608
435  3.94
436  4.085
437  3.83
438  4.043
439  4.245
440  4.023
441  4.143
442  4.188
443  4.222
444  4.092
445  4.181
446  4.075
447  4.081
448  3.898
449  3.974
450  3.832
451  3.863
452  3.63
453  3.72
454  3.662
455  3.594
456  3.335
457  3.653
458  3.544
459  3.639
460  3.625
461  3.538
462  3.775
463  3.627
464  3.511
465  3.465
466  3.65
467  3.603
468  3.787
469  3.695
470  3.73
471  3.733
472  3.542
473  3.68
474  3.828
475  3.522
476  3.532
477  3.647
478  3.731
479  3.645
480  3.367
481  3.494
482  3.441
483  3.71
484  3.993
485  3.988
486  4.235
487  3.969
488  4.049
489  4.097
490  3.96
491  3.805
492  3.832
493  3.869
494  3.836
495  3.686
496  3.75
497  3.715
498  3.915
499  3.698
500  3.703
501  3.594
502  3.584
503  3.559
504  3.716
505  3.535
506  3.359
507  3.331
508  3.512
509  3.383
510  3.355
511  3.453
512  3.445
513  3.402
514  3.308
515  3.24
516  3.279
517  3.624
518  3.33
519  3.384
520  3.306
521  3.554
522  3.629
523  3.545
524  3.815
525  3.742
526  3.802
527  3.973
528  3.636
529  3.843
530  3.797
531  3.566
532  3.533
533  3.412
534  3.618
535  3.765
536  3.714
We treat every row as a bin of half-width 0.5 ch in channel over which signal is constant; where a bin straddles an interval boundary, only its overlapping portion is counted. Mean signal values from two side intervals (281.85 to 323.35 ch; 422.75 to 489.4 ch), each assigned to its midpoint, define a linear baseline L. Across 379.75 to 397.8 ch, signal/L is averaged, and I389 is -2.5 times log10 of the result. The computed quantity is 0.18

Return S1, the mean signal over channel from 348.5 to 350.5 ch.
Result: 3.34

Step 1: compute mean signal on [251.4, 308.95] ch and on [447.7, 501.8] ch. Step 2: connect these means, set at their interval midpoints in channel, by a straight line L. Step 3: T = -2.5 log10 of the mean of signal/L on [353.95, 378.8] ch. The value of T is 0.03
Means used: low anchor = 2.59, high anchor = 3.72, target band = 2.99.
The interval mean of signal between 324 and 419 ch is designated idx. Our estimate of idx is 3.14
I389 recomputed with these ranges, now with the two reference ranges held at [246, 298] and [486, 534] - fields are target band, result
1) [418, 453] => -0.14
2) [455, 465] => -0.05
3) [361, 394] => 0.02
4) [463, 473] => -0.06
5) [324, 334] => -0.18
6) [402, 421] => -0.03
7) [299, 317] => -0.06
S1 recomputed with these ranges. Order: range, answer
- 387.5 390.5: 2.67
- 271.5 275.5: 2.3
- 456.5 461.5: 3.6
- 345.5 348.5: 3.15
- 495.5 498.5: 3.79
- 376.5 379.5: 3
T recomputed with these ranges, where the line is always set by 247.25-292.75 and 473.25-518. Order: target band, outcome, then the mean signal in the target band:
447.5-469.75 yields -0.062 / 3.67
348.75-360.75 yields 0.017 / 2.9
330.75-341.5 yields -0.219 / 3.49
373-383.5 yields 0.049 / 2.93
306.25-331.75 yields -0.133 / 3.13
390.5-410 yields 0.018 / 3.12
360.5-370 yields -0.075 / 3.21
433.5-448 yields -0.197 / 4.05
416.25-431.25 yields -0.047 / 3.44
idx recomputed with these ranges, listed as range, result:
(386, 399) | 2.89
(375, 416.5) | 3.04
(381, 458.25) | 3.41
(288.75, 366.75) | 3.08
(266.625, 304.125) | 2.6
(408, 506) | 3.68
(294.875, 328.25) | 2.97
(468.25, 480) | 3.65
